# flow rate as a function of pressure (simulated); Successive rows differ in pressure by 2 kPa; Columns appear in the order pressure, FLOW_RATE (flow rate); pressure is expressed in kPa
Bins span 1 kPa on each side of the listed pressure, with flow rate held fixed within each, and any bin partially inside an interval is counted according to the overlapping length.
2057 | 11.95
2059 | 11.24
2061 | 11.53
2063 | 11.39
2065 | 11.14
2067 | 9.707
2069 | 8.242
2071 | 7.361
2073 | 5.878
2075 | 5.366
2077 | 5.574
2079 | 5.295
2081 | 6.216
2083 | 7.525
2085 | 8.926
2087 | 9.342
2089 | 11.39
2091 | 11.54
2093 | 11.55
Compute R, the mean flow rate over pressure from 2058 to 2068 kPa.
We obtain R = 11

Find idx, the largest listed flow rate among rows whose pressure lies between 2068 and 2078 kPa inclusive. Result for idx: 8.242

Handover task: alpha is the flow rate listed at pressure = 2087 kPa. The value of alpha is 9.342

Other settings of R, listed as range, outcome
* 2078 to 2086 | 6.99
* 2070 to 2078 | 6.04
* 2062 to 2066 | 11.3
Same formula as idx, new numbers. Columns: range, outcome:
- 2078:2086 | 8.926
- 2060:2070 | 11.53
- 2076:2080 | 5.574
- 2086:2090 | 11.39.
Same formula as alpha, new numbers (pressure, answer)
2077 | 5.574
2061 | 11.53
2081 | 6.216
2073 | 5.878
